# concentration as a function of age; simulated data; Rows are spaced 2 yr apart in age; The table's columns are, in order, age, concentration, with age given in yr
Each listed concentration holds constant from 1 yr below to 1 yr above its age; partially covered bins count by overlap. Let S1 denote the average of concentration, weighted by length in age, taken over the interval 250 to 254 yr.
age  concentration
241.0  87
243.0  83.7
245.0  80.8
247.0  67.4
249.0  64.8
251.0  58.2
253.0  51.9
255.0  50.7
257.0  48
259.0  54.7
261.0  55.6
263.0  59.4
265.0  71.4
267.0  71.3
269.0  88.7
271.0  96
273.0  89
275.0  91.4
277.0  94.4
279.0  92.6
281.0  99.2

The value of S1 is 55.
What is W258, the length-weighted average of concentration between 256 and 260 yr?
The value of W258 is 51.4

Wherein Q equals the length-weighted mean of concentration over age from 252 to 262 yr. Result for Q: 52.2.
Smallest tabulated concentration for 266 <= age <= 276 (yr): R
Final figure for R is 71.3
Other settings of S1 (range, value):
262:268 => 67.4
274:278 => 92.9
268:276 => 91.3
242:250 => 74.2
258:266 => 60.3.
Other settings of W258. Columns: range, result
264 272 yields 81.8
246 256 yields 58.6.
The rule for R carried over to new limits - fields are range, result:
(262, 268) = 59.4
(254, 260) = 48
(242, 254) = 51.9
